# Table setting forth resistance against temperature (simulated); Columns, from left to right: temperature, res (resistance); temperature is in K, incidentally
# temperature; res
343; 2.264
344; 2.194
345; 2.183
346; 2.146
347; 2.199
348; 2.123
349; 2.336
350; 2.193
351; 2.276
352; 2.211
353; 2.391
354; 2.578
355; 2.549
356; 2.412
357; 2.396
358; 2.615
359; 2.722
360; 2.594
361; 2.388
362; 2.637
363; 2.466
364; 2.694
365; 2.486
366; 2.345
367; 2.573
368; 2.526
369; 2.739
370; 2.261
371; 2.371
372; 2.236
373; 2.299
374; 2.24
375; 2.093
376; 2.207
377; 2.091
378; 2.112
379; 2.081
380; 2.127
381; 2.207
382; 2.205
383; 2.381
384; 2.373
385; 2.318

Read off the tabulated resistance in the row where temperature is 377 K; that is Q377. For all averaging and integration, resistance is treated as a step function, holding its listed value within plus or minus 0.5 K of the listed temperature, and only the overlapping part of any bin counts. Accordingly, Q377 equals 2.091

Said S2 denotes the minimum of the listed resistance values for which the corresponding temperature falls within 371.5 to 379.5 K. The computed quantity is 2.081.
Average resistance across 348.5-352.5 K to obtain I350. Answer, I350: 2.25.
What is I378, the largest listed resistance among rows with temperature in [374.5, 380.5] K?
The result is 2.207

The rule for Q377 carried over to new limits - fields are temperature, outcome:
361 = 2.388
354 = 2.578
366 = 2.345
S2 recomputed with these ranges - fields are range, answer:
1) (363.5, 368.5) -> 2.345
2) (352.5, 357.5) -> 2.391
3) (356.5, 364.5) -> 2.388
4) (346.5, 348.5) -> 2.123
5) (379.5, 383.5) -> 2.127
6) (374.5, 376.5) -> 2.093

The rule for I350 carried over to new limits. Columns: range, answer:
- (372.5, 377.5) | 2.19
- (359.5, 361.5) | 2.49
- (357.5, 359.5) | 2.67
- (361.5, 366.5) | 2.53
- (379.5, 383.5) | 2.23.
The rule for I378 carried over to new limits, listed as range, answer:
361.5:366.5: 2.694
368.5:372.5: 2.739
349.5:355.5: 2.578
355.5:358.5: 2.615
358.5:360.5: 2.722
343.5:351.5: 2.336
